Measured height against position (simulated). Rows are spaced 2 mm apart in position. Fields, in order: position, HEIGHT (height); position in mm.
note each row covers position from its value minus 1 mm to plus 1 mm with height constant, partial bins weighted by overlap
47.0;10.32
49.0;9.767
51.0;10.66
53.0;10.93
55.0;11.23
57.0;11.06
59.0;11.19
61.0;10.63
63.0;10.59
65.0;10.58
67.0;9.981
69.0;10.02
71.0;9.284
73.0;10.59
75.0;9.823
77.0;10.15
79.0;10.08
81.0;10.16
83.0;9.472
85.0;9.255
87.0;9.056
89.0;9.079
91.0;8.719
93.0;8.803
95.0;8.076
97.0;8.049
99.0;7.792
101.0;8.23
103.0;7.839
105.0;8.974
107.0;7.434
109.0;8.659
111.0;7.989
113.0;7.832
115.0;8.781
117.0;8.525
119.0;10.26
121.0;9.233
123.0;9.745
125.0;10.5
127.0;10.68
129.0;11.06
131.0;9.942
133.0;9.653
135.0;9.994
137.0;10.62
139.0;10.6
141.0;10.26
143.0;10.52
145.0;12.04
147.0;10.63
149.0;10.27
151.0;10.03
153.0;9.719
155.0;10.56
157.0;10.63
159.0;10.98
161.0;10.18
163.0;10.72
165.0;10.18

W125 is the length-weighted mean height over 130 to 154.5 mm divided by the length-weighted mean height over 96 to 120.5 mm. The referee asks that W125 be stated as 1.24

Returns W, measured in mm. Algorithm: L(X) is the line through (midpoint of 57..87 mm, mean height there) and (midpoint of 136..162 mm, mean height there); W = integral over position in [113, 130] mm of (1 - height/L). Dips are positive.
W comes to 1.1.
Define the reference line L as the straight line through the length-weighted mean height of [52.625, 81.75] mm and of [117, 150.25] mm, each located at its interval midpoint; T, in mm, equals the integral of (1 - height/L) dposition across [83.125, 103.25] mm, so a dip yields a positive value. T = 3.5 mm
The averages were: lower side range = 10.4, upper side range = 10.3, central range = 8.56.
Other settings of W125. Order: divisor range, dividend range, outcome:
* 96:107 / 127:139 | 1.27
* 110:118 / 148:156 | 1.22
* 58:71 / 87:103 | 0.81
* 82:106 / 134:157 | 1.22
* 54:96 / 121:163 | 1.05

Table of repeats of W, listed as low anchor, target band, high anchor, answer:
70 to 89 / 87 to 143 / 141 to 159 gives 5.4 mm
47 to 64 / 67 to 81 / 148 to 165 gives 0.9 mm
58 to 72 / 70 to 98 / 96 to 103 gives -0.9 mm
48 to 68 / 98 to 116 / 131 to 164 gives 4.1 mm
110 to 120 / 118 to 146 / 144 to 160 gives -2.4 mm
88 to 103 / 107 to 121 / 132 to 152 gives 0.9 mm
